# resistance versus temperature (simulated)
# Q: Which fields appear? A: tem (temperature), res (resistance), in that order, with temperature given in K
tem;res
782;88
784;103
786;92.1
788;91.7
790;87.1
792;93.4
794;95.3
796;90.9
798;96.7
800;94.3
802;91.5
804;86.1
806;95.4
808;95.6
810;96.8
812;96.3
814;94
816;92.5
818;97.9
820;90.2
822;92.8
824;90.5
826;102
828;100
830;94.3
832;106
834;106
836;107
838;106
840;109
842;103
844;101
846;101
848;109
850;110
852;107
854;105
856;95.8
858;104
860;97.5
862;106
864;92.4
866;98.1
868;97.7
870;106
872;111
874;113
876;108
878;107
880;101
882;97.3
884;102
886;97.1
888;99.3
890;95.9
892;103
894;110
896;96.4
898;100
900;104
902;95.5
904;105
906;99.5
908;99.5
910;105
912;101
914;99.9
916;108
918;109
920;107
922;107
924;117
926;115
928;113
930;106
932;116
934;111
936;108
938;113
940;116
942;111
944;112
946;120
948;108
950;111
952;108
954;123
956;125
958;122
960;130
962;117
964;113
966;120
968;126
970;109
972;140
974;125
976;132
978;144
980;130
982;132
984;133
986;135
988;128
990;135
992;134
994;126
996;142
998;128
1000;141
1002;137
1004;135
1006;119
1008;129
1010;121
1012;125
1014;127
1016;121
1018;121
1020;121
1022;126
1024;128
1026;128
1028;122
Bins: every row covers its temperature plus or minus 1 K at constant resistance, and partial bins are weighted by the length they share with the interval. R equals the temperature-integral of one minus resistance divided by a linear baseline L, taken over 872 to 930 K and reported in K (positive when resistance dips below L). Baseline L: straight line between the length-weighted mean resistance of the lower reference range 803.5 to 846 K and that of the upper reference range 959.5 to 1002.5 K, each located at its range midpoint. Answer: 4.8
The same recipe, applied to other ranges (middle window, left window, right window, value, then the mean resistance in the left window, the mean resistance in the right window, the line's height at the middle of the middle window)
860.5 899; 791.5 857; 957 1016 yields 2.38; 98.6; 129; 109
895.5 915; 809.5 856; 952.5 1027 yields 2.15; 101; 128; 113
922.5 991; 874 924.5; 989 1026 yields -2.26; 103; 129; 117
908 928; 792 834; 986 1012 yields 1.39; 95.2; 131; 115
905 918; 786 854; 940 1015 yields 1.29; 97.9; 126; 114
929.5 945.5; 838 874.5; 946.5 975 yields 0.57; 104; 120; 116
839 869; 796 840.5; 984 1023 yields 0.21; 97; 129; 103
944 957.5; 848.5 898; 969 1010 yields 0.67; 103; 131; 122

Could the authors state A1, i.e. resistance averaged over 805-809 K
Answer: 95.5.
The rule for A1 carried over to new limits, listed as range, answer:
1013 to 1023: 123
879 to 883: 99.2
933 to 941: 112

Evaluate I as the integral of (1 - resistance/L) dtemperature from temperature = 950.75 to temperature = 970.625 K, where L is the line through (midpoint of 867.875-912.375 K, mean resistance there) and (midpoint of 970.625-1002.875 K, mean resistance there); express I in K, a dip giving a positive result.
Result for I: 0.92 K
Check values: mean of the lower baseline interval 102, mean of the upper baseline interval 134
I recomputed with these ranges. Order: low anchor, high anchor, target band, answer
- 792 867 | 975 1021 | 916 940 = 1.23 K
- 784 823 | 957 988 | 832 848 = -0.69 K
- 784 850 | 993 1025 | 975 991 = -1.27 K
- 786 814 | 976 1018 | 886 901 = 1.36 K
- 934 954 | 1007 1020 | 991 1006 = -1.53 K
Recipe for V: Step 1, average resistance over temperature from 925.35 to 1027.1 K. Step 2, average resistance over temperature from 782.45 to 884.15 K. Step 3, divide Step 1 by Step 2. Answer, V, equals 1.24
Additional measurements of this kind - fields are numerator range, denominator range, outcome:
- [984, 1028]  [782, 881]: 1.30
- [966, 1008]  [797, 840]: 1.35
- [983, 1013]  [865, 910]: 1.28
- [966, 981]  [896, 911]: 1.28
